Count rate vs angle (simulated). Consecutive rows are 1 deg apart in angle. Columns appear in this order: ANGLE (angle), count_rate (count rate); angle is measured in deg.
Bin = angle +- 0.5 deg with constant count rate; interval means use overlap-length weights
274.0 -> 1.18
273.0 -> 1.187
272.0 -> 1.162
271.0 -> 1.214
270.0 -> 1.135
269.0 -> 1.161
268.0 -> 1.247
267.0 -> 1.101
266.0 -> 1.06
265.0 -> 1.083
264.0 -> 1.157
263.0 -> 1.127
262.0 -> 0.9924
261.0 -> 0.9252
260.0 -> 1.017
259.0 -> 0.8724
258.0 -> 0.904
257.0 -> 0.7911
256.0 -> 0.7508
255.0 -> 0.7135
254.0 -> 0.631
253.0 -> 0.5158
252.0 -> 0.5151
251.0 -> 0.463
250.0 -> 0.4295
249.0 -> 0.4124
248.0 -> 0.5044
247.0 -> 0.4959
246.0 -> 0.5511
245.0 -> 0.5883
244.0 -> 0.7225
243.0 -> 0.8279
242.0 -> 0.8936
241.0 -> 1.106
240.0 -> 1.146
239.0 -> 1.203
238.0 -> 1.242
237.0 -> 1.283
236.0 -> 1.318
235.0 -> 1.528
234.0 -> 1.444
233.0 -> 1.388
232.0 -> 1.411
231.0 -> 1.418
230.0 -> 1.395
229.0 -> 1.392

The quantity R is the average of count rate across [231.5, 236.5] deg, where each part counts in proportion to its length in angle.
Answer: 1.42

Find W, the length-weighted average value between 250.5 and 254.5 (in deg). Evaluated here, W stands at 0.531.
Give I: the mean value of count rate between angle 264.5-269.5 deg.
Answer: 1.13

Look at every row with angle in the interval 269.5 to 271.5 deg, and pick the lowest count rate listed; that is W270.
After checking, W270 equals 1.135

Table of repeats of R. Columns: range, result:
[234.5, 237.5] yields 1.38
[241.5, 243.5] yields 0.861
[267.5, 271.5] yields 1.19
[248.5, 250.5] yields 0.421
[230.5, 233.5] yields 1.41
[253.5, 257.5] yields 0.722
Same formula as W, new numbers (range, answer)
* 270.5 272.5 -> 1.19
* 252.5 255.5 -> 0.62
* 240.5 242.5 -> 1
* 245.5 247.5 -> 0.524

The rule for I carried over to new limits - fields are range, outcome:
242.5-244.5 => 0.775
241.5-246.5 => 0.717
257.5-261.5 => 0.93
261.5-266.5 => 1.08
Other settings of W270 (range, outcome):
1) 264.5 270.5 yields 1.06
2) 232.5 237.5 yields 1.283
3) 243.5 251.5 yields 0.4124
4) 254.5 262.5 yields 0.7135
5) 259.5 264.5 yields 0.9252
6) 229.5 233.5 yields 1.388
